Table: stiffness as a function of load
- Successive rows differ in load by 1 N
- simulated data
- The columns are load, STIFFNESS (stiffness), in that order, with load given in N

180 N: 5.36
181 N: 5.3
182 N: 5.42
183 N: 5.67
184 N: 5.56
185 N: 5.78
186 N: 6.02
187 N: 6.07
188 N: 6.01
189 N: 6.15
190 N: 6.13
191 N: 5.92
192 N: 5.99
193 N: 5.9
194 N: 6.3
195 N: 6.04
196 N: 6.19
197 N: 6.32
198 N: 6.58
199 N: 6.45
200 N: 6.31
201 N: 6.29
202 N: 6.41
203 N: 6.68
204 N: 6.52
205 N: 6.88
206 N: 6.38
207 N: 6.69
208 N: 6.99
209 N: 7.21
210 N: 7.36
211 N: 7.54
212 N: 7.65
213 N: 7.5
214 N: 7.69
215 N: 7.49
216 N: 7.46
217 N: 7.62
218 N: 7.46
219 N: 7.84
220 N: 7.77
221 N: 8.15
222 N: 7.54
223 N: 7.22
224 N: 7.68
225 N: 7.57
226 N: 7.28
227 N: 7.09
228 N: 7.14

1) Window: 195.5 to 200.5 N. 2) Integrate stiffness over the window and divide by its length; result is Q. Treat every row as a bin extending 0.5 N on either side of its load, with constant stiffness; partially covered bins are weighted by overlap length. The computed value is 6.37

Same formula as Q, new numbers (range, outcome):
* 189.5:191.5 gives 6.03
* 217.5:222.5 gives 7.75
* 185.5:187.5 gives 6.04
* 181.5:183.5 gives 5.54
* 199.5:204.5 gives 6.44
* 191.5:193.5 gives 5.95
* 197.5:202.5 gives 6.41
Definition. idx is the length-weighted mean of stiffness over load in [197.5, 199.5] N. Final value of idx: 6.52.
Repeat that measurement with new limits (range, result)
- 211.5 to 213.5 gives 7.58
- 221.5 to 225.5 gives 7.5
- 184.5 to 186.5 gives 5.9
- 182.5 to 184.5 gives 5.62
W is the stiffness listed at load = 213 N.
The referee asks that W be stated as 7.5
